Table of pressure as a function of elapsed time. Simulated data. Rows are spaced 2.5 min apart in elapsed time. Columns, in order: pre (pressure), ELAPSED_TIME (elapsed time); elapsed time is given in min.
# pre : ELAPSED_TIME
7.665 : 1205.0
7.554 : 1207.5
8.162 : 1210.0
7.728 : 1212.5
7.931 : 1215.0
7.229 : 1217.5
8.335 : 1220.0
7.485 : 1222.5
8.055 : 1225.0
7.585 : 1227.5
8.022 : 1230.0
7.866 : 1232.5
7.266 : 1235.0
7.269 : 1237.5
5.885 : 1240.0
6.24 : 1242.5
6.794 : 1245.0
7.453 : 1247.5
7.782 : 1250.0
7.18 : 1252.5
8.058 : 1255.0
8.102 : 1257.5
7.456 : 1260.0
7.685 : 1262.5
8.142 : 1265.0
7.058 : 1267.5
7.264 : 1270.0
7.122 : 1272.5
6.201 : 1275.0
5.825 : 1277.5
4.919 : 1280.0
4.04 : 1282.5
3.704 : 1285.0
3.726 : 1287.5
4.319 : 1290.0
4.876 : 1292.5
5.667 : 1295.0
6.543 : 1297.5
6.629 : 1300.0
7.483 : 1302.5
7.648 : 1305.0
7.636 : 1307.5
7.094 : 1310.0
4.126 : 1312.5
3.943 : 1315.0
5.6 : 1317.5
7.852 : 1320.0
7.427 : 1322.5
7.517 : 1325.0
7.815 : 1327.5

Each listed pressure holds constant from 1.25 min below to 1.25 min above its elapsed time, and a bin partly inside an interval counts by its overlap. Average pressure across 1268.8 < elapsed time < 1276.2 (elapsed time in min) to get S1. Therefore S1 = 6.86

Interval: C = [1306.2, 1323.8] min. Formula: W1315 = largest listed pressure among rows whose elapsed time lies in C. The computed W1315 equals 7.852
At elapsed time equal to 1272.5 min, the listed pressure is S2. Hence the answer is 7.122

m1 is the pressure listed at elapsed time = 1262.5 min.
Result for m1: 7.685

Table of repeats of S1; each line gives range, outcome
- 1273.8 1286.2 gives 4.94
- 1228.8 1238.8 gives 7.6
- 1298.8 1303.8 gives 7.07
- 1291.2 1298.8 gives 5.69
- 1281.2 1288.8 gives 3.83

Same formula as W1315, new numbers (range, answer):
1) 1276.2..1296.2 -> 5.825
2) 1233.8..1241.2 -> 7.269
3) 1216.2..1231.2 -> 8.335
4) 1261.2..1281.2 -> 8.142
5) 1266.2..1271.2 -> 7.264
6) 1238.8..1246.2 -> 6.794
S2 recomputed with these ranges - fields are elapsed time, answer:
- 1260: 7.456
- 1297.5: 6.543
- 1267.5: 7.058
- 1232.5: 7.866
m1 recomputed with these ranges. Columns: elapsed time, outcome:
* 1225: 8.055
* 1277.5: 5.825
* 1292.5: 4.876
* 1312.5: 4.126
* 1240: 5.885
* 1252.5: 7.18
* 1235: 7.266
